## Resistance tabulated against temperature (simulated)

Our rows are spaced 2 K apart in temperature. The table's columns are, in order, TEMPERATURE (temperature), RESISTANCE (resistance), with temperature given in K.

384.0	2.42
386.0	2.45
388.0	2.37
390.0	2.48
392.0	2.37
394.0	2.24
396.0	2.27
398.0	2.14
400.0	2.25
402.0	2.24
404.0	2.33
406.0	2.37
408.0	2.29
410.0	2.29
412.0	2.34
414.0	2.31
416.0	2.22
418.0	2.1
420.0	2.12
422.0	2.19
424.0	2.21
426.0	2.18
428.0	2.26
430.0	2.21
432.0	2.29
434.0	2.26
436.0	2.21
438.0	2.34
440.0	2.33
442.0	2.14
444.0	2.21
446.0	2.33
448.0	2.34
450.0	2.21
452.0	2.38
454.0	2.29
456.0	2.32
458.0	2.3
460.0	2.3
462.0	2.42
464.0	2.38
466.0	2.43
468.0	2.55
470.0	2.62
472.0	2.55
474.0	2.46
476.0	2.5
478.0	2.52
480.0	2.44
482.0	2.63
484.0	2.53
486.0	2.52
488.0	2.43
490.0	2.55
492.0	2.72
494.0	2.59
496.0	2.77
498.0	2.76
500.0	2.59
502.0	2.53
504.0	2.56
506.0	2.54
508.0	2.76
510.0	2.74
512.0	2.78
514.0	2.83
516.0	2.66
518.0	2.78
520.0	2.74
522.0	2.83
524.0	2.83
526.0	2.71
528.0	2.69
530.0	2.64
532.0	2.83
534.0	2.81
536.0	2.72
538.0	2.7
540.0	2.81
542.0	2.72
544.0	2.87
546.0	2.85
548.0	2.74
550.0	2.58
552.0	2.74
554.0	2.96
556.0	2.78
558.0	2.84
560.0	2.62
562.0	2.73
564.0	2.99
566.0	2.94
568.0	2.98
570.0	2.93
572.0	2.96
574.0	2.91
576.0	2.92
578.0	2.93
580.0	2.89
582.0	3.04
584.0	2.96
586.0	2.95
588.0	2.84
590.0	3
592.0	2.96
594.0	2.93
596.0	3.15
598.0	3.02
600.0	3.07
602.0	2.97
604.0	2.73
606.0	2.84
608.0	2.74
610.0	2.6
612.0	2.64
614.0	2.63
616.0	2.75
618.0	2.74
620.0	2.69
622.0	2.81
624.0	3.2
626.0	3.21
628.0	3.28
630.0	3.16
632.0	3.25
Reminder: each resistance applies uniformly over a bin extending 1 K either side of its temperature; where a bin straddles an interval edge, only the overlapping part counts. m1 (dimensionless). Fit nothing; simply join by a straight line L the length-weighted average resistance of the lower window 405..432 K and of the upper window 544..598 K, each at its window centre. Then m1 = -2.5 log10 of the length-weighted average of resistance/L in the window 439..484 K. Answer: 0.013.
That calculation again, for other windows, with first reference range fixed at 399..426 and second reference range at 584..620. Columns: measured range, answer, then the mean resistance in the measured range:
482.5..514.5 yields -0.05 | 2.63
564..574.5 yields -0.08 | 2.95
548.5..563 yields -0.02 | 2.75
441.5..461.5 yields 0.04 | 2.29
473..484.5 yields -0.02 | 2.51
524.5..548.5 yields -0.05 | 2.76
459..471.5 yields -0.02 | 2.45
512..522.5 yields -0.07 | 2.77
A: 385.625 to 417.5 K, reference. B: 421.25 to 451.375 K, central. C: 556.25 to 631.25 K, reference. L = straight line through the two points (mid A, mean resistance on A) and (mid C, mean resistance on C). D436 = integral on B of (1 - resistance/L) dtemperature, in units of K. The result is 2.0 K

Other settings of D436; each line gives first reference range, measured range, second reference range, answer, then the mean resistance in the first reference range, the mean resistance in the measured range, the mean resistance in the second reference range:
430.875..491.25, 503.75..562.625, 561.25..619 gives -1.76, 2.39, 2.75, 2.89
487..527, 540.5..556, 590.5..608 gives 0.12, 2.69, 2.78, 2.95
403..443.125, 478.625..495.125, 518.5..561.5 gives -0.15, 2.25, 2.55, 2.76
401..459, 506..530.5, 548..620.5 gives -1.31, 2.26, 2.74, 2.86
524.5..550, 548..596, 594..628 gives -1.33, 2.75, 2.89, 2.88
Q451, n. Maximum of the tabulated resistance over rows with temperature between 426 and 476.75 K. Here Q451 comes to 2.62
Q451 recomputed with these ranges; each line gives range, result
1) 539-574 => 2.99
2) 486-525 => 2.83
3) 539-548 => 2.87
